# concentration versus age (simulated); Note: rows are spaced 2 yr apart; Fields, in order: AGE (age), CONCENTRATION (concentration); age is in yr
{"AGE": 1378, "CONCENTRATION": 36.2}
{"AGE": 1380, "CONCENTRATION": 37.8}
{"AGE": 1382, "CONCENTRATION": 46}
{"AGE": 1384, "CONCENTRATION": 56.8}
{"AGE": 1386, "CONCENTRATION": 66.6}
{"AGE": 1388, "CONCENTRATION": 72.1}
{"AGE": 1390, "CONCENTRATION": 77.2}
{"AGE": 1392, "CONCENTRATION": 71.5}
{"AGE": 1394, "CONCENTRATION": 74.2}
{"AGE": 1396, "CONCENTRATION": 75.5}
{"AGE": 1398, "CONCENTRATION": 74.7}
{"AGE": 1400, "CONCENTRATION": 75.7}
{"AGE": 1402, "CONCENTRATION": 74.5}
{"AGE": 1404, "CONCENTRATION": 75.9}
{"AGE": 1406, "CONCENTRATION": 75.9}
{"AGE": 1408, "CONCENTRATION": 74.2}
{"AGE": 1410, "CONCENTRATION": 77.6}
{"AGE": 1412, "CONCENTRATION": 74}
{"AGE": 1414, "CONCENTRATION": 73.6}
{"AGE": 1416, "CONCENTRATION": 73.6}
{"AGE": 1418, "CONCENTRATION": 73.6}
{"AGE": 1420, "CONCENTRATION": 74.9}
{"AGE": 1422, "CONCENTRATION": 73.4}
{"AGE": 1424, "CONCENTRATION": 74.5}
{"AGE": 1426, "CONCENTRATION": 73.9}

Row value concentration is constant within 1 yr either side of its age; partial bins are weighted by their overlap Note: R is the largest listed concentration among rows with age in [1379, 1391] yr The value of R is 77.2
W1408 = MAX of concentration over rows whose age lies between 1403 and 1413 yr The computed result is 77.6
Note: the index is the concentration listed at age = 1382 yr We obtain 46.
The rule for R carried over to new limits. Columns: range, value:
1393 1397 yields 75.5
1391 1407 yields 75.9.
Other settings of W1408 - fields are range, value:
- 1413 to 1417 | 73.6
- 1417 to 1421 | 74.9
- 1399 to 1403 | 75.7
